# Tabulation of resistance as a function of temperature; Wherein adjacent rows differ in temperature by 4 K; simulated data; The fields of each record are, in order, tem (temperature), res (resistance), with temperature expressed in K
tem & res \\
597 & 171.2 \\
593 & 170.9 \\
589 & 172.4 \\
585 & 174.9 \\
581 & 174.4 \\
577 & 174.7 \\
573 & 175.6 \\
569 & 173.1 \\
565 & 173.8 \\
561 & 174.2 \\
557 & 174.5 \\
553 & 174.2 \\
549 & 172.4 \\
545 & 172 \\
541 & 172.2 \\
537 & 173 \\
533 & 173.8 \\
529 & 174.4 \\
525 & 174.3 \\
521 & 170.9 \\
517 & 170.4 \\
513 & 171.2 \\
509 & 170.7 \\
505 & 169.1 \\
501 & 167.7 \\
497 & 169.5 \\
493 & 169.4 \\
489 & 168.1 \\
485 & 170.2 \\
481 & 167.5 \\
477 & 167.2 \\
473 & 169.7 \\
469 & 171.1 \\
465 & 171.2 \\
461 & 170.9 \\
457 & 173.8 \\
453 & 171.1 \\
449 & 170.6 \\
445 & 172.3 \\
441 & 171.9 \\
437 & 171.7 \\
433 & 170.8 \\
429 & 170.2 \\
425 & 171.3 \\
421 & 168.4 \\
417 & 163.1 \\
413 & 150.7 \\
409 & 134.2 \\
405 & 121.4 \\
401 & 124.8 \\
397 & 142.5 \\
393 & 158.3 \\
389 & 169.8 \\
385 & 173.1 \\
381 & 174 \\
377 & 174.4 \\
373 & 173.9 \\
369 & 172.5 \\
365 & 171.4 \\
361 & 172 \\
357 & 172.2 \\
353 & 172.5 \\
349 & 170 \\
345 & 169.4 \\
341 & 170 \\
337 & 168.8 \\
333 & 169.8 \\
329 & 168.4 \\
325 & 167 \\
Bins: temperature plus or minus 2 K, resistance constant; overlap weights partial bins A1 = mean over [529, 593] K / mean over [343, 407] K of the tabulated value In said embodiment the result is 1.06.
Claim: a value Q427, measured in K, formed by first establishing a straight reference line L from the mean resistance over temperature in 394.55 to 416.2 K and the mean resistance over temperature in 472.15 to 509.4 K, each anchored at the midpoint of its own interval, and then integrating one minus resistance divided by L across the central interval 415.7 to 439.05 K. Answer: -3.9 K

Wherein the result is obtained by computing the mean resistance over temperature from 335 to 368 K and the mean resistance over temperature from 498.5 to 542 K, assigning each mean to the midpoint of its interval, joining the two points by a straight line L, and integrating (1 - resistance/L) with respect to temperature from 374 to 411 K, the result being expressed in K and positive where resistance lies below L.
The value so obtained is 3.9 K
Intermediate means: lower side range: 171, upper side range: 172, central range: 153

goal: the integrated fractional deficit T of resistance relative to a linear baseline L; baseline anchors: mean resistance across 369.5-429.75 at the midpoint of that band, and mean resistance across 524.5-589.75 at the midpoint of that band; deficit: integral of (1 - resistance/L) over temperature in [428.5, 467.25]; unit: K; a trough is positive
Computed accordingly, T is -2.0 K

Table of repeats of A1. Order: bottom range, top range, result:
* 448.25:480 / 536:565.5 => 1.02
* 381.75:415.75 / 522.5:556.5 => 1.17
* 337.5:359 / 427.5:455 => 1.00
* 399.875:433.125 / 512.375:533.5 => 1.13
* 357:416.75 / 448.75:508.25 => 1.07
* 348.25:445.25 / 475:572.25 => 1.05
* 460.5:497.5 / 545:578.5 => 1.03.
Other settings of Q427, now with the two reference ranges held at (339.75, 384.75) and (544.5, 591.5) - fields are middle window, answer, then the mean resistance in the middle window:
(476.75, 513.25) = 0.9 K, 169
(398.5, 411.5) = 3.3 K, 128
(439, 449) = 0.1 K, 172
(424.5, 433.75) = 0.1 K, 171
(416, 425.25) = 0.3 K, 167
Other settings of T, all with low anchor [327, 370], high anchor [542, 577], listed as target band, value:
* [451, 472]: 0.09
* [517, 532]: 0.03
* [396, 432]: 4.44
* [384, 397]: 0.64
